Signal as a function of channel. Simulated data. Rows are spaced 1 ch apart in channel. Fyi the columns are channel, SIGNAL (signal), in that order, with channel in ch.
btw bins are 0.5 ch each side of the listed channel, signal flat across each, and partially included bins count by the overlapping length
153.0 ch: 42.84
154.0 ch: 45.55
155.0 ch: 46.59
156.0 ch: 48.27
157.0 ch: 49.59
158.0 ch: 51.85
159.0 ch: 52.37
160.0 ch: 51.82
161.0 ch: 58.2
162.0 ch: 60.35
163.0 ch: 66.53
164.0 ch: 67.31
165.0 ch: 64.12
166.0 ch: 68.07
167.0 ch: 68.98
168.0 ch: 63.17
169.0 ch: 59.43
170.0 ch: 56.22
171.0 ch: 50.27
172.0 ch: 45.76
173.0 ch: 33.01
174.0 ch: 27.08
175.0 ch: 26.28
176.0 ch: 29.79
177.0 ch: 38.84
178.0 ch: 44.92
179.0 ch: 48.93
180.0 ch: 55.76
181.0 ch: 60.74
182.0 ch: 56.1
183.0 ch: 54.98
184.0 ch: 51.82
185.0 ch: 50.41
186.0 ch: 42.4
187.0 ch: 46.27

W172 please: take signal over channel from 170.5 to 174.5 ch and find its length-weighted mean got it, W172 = 39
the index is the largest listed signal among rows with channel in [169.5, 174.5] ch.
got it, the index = 56.22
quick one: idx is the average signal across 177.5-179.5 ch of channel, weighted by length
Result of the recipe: 46.9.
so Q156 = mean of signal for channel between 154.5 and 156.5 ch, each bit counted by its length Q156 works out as 47.4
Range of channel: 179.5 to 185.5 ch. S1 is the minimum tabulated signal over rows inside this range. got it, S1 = 50.41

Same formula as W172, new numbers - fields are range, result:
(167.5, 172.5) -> 55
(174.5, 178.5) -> 35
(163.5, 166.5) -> 66.5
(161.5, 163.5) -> 63.4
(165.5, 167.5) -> 68.5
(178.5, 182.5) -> 55.4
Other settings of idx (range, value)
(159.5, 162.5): 56.8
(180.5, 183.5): 57.3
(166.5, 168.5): 66.1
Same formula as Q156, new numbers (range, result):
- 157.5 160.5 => 52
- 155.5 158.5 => 49.9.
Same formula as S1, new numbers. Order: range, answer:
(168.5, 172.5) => 45.76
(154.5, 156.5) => 46.59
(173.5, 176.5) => 26.28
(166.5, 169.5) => 59.43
